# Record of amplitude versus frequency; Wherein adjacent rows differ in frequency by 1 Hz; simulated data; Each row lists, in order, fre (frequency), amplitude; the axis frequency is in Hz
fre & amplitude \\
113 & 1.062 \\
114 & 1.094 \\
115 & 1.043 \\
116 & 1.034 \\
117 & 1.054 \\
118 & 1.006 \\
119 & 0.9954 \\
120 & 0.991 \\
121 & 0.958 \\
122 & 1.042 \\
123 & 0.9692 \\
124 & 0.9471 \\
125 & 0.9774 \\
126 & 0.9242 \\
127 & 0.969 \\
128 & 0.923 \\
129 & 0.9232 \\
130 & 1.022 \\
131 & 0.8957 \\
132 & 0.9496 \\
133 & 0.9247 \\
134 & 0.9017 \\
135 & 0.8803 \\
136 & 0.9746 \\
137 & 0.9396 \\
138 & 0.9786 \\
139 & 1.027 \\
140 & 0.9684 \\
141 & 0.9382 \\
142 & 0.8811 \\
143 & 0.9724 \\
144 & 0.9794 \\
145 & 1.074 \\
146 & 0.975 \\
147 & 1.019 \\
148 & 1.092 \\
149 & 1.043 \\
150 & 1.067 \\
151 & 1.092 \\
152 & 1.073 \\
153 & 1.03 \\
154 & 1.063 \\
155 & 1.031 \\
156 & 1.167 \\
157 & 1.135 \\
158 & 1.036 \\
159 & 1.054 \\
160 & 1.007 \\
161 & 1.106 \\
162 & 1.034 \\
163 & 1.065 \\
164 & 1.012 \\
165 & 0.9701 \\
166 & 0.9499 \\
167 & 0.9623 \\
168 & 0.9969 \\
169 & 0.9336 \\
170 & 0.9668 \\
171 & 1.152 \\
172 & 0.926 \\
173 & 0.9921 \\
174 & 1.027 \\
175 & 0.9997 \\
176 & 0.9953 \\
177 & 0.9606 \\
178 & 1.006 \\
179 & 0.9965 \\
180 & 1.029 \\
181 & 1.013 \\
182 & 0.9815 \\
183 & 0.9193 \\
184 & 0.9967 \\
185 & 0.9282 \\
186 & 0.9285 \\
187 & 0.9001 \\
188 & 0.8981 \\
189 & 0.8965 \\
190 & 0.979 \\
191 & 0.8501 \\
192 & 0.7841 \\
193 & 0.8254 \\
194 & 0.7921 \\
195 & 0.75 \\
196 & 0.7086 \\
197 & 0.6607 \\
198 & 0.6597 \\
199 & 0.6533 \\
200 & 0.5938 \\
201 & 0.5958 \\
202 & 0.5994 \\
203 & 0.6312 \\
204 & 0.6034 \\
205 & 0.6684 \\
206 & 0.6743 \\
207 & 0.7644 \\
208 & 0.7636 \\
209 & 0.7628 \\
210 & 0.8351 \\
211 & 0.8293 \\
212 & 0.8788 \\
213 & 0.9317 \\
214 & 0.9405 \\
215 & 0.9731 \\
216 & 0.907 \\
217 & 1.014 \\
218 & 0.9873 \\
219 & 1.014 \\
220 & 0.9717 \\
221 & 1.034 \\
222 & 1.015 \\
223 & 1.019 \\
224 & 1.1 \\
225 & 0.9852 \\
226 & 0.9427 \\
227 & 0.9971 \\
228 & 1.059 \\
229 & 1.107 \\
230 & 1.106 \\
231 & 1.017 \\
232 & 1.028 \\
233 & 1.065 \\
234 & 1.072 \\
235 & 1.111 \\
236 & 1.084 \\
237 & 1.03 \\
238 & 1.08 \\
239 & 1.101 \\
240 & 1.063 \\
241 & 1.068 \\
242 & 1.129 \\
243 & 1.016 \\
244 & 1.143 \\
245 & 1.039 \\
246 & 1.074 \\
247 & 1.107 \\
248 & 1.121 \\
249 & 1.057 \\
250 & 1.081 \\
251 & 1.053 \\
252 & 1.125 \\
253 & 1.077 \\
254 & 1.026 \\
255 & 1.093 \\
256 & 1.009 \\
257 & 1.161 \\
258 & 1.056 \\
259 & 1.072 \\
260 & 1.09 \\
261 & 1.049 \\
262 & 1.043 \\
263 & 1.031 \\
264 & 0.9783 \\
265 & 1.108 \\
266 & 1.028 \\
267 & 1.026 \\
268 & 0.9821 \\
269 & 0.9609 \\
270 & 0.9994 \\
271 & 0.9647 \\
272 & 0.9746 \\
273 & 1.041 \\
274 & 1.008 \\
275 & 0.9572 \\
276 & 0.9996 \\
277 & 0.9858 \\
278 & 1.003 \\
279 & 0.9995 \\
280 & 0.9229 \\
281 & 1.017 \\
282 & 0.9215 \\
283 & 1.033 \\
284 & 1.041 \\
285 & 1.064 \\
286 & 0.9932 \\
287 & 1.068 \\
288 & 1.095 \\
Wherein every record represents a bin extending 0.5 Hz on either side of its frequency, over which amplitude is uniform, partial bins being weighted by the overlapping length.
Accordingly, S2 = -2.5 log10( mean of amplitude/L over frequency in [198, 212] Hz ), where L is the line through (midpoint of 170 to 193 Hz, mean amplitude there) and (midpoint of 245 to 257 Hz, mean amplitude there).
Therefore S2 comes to 0.39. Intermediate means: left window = 0.959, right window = 1.08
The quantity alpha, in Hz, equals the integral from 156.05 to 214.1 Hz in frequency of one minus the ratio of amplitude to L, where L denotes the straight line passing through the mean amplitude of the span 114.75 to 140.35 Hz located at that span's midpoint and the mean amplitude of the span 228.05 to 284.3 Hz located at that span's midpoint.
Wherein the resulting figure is 6.5 Hz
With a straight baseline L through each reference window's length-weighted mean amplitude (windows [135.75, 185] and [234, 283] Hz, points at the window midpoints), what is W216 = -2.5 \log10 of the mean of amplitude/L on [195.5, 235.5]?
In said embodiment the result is 0.17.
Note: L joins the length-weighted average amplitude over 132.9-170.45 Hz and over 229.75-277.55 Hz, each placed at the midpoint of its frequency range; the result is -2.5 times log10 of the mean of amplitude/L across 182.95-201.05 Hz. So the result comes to 0.26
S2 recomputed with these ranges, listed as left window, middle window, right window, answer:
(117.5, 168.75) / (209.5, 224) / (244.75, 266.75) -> 0.09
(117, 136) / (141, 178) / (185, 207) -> -0.19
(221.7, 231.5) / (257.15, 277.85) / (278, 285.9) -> -0.01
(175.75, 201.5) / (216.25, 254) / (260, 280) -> -0.12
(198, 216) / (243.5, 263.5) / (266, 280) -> -0.17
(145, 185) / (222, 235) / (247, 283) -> -0.02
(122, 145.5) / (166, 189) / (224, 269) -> 0.02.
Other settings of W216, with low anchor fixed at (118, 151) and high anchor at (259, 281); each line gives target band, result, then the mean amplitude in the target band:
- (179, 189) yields 0.037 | 0.954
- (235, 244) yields -0.080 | 1.08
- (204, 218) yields 0.185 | 0.838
